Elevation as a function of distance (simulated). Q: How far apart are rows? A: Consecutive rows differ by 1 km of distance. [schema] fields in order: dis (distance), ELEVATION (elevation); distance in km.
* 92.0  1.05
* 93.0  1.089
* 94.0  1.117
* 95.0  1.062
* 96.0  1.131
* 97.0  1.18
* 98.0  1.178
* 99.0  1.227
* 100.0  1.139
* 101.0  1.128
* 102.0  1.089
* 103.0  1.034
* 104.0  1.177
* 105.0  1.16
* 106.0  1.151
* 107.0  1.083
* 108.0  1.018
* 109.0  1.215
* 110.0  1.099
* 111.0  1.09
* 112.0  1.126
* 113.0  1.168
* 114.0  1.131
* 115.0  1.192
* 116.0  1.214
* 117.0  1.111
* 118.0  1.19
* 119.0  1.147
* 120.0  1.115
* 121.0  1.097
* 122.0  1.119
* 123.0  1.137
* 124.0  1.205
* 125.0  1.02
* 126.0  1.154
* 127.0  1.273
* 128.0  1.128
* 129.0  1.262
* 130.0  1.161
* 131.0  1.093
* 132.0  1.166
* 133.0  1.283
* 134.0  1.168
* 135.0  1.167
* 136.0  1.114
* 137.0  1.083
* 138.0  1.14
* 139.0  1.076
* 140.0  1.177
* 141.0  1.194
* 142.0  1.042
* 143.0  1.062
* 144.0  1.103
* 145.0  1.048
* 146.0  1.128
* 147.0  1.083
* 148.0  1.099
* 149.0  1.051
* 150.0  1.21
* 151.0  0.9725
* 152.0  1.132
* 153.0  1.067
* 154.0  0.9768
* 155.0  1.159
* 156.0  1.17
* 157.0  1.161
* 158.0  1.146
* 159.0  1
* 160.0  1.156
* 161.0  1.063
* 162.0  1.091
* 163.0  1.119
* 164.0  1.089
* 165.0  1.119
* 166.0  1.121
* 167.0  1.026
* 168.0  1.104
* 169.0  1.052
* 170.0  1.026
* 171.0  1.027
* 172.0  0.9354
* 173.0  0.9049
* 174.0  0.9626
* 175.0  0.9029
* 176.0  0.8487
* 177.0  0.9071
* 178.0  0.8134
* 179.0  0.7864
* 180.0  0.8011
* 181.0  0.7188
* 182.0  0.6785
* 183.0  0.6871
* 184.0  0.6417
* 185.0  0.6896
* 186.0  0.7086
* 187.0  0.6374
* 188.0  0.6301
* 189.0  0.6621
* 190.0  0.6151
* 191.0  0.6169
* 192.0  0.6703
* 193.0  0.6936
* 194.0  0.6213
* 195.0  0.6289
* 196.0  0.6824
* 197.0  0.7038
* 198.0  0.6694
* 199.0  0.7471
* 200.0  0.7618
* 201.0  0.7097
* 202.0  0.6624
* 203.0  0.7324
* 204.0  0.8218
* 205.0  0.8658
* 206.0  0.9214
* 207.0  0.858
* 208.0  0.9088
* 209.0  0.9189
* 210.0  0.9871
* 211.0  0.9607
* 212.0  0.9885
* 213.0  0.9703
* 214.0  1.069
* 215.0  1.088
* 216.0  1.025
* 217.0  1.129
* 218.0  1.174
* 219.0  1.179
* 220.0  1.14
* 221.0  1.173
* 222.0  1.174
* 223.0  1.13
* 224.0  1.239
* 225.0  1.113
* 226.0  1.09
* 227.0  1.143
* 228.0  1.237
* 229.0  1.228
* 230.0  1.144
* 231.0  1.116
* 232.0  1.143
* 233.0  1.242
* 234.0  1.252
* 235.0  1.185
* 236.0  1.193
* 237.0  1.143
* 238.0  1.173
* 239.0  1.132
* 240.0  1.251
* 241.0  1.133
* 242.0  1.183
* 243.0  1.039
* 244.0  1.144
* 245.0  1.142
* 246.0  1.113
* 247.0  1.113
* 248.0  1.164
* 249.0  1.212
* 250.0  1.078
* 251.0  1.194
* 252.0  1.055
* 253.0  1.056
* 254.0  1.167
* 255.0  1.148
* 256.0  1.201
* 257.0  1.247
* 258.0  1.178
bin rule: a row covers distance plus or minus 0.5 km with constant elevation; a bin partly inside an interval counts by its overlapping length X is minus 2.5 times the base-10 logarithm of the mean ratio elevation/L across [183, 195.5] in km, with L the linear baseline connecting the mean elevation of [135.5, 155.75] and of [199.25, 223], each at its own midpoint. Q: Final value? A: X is 0.475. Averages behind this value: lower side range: 1.1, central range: 0.653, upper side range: 0.967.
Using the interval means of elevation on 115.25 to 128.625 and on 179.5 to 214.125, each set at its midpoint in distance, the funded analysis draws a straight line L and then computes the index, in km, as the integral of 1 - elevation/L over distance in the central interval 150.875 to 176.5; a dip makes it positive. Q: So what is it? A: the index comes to -3.33 km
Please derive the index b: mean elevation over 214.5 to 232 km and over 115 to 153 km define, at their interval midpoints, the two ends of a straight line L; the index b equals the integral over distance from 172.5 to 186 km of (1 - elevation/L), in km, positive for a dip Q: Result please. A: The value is 4.1 km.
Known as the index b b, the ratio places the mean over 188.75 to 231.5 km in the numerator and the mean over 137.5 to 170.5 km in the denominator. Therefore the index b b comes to 0.8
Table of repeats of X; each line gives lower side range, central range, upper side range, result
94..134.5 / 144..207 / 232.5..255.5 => 0.270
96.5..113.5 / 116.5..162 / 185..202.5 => -0.181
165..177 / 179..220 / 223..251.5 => 0.303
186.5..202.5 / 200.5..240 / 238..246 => -0.146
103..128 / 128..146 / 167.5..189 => -0.105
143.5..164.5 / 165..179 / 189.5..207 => -0.029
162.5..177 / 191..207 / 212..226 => 0.426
